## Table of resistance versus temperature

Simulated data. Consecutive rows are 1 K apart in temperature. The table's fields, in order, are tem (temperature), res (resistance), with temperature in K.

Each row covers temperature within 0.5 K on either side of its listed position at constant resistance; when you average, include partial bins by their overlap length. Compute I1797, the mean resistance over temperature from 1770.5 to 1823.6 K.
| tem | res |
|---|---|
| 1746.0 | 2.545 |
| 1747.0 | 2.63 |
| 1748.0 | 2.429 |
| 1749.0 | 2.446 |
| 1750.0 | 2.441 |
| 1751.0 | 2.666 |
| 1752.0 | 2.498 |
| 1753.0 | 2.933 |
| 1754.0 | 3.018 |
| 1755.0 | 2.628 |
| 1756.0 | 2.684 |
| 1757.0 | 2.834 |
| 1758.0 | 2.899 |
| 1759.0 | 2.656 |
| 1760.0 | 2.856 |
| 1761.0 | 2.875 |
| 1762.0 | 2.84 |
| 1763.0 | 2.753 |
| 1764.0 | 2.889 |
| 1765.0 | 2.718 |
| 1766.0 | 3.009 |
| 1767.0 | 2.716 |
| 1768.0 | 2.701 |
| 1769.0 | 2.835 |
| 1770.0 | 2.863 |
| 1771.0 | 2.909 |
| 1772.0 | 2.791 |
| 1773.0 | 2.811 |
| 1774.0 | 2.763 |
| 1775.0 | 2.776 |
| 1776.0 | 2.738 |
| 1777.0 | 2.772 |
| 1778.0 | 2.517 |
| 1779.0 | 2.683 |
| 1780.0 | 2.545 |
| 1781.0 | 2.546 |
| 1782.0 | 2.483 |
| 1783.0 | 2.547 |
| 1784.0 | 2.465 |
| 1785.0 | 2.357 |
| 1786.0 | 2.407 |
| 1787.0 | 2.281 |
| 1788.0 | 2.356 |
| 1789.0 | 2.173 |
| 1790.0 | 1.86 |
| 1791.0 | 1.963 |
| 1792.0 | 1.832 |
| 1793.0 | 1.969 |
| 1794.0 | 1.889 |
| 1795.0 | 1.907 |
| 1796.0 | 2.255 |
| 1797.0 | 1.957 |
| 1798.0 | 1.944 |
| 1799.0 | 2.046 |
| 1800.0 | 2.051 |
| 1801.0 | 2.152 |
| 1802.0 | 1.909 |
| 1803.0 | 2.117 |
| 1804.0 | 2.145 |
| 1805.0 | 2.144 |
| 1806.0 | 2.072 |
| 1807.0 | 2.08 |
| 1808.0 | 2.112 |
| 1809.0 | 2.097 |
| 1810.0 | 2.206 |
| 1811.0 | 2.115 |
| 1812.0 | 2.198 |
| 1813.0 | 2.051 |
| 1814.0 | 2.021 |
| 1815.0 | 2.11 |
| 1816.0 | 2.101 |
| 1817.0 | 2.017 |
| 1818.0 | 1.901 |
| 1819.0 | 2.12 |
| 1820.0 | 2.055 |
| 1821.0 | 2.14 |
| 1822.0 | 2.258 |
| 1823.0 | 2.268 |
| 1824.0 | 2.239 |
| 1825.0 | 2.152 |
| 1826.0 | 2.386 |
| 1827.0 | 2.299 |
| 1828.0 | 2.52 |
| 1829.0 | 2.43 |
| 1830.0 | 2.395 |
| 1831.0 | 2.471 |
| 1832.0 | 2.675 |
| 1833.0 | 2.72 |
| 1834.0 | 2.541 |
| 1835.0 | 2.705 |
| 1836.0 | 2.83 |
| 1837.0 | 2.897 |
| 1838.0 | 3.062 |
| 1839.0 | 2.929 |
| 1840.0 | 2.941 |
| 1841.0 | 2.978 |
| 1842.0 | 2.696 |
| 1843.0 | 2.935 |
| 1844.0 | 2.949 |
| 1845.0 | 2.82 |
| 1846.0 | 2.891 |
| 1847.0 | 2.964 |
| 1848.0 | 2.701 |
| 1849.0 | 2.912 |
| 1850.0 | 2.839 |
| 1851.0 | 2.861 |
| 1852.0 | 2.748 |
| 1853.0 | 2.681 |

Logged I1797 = 2.24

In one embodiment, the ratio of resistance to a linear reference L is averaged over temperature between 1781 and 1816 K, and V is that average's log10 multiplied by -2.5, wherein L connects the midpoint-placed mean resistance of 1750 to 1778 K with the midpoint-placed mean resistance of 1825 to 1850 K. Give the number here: 0.28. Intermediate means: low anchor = 2.78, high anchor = 2.73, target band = 2.13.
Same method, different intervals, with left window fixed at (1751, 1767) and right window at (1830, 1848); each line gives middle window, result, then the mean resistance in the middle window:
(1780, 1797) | 0.26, 2.21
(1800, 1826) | 0.31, 2.12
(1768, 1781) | 0.02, 2.74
